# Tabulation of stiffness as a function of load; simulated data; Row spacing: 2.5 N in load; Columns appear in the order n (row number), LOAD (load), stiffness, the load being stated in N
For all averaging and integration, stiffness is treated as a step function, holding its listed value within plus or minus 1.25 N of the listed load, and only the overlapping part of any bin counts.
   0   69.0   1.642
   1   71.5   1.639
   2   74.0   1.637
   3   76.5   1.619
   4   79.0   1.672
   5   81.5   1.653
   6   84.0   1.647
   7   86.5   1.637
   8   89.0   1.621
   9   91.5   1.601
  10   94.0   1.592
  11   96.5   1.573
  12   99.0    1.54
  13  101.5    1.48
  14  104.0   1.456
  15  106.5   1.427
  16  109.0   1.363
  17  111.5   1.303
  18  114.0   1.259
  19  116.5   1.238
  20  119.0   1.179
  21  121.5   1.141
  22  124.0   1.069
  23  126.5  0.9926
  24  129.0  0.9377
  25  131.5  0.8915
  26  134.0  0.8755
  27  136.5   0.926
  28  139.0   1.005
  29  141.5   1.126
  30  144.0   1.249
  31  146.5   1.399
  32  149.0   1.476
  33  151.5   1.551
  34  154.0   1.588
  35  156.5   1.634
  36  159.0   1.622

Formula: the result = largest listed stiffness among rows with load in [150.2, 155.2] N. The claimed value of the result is 1.588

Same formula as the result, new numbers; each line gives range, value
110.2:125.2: 1.303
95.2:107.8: 1.573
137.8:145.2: 1.249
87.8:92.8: 1.621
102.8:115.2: 1.456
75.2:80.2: 1.672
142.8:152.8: 1.551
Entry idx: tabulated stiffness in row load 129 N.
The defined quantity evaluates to 0.9377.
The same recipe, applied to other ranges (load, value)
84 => 1.647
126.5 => 0.9926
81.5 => 1.653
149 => 1.476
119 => 1.179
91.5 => 1.601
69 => 1.642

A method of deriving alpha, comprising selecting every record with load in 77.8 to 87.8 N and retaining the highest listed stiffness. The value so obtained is 1.672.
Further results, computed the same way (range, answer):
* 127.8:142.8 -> 1.126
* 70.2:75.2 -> 1.639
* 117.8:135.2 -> 1.179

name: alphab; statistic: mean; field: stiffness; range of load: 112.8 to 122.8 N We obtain 1.2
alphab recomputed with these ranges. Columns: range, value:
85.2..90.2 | 1.63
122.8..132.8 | 0.972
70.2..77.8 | 1.63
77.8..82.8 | 1.66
